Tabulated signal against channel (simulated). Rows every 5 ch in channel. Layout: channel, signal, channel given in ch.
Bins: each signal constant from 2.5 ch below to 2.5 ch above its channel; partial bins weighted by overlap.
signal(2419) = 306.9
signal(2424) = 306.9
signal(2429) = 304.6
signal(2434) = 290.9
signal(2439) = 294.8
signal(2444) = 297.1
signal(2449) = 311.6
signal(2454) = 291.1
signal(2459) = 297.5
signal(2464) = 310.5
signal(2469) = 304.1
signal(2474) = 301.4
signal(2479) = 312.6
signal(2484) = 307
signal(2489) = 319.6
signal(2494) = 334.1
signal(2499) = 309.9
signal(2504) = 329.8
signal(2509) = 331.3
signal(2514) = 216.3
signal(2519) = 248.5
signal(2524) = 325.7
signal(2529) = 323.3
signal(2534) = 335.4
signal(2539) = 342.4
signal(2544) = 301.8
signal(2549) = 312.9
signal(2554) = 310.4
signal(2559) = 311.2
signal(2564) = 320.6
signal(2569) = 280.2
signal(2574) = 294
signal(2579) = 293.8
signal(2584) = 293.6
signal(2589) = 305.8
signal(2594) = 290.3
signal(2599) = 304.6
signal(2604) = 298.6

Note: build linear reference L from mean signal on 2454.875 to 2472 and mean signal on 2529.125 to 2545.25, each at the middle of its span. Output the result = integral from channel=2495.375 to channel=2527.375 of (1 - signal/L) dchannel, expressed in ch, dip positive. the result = 2.3 ch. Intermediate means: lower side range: 303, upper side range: 328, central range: 296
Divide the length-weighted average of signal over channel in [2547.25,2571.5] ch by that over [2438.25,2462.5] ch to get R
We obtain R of 1.0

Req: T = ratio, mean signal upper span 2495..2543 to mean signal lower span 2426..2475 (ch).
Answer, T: 1.0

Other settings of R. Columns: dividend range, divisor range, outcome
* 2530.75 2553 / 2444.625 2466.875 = 1.07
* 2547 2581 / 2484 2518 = 1.00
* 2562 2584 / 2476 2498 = 0.93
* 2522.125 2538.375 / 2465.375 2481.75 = 1.08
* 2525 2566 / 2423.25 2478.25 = 1.06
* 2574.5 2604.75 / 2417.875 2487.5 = 0.98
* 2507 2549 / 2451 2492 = 0.99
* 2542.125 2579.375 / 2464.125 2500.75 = 0.97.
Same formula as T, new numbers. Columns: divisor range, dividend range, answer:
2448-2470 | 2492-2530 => 1.00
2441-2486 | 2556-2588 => 0.99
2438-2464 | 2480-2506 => 1.07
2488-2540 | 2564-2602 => 0.96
